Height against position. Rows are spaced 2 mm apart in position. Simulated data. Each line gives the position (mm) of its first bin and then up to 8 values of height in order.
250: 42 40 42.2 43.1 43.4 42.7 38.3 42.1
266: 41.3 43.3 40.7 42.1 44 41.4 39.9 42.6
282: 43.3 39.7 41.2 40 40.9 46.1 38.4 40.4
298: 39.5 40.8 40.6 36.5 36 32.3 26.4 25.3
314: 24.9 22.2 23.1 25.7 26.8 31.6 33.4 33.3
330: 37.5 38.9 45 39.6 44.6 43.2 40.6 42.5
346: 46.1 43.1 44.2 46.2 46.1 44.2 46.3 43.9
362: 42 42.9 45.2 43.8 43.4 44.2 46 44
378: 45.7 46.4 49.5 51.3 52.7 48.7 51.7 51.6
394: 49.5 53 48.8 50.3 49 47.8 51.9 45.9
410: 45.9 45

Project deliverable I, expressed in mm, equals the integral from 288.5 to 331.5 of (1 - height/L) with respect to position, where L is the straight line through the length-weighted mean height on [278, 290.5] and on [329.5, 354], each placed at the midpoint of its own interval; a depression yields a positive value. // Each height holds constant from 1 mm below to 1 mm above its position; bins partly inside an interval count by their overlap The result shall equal 8.6 mm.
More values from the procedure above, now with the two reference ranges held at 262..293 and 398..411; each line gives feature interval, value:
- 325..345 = 2.2 mm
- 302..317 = 4.7 mm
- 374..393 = -0.6 mm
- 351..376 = 1.0 mm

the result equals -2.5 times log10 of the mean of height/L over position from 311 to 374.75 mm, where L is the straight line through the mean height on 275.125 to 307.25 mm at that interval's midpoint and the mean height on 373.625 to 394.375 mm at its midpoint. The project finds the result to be 0.167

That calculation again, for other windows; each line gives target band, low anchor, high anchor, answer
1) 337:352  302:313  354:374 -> -0.09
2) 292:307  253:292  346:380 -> 0.09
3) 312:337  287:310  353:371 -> 0.29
